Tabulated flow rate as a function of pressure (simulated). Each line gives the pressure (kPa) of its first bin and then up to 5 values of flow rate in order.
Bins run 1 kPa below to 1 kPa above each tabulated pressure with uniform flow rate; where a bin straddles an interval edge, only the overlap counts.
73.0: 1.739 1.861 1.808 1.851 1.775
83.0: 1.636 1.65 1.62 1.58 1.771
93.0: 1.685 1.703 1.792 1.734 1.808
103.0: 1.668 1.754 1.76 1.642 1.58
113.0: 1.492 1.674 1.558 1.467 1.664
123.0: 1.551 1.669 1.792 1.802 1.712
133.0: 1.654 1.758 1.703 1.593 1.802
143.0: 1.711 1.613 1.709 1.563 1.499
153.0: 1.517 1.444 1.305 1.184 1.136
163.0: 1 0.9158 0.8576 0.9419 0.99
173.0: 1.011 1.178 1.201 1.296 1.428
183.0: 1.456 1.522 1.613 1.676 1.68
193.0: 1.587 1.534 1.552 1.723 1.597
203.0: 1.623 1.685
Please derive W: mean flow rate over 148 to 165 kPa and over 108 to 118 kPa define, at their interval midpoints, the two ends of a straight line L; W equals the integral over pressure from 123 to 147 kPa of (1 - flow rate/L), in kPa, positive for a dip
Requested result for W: -4.3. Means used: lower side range 1.59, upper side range 1.31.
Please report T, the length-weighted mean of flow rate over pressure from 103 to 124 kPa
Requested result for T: 1.62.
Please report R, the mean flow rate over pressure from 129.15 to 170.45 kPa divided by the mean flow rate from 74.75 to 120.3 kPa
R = 0.85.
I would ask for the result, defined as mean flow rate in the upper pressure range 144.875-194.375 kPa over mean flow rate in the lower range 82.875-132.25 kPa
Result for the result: 0.80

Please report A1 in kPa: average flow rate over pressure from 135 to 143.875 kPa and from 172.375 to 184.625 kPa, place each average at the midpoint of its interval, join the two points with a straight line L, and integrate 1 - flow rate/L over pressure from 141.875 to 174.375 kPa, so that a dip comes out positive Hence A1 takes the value 5.2 kPa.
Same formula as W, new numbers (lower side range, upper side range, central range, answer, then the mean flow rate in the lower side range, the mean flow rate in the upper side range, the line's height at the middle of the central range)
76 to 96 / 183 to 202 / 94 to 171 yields 5.8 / 1.71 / 1.6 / 1.66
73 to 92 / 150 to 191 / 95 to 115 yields -1.0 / 1.73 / 1.27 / 1.61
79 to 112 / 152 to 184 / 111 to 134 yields -2.0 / 1.7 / 1.18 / 1.51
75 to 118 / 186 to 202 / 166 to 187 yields 5.5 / 1.7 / 1.62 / 1.63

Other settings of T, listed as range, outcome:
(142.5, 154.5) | 1.59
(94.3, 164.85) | 1.59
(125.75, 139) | 1.72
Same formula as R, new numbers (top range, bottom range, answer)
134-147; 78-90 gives 1.01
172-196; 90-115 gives 0.84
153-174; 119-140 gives 0.65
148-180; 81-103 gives 0.70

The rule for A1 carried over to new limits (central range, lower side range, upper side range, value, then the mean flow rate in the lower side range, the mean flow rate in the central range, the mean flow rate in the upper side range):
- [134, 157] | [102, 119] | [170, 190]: -2.0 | 1.63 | 1.61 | 1.34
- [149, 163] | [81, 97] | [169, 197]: 1.3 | 1.68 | 1.34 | 1.39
